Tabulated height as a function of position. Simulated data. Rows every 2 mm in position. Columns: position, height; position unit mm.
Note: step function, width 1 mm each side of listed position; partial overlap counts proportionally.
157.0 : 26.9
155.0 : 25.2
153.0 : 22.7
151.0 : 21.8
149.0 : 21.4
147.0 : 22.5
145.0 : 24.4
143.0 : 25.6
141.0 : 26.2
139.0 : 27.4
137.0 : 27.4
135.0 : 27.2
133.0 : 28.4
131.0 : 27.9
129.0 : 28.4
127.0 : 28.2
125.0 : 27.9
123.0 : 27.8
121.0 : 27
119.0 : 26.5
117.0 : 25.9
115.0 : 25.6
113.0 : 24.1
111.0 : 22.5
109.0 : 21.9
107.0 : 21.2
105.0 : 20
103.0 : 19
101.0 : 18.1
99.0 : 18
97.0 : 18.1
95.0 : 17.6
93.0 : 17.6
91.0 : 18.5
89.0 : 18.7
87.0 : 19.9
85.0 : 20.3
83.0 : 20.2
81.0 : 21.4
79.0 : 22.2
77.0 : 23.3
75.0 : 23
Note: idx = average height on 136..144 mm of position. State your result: 26.6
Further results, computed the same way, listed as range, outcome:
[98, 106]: 18.8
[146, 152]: 21.9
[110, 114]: 23.3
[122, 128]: 28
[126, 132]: 28.2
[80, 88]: 20.4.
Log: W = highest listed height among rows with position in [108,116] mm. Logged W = 25.6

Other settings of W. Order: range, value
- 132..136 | 28.4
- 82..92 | 20.3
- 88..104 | 19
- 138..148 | 27.4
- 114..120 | 26.5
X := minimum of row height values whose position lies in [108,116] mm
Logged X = 21.9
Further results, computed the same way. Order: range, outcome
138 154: 21.4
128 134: 27.9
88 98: 17.6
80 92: 18.5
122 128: 27.8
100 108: 18.1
